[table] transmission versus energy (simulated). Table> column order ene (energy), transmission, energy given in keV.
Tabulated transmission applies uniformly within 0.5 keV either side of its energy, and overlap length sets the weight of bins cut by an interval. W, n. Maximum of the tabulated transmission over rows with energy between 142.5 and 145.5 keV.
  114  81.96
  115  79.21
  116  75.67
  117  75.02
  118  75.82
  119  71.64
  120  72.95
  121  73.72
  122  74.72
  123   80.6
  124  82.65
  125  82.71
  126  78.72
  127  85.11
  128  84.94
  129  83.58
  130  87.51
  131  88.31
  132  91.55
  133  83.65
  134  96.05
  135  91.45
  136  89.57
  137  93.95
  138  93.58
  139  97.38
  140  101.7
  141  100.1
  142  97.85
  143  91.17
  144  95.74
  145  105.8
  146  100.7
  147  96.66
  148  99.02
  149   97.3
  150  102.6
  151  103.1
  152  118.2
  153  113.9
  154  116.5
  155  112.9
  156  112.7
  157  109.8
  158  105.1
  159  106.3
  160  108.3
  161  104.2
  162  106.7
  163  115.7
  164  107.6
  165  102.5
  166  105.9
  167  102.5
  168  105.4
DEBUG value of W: 105.8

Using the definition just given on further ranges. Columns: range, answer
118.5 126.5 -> 82.71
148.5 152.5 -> 118.2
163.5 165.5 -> 107.6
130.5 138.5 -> 96.05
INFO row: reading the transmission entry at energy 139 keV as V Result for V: 97.38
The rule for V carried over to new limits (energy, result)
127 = 85.11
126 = 78.72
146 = 100.7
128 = 84.94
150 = 102.6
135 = 91.45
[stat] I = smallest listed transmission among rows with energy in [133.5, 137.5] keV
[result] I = 89.57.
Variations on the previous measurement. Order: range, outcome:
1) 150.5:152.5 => 103.1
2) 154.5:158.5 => 105.1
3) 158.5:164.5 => 104.2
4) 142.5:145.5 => 91.17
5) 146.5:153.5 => 96.66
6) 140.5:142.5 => 97.85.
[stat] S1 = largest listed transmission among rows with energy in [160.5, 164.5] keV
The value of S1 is 115.7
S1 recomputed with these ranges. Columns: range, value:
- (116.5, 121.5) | 75.82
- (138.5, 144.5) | 101.7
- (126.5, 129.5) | 85.11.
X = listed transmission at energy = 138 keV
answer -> 93.58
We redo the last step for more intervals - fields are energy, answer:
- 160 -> 108.3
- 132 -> 91.55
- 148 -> 99.02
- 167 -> 102.5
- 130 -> 87.51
